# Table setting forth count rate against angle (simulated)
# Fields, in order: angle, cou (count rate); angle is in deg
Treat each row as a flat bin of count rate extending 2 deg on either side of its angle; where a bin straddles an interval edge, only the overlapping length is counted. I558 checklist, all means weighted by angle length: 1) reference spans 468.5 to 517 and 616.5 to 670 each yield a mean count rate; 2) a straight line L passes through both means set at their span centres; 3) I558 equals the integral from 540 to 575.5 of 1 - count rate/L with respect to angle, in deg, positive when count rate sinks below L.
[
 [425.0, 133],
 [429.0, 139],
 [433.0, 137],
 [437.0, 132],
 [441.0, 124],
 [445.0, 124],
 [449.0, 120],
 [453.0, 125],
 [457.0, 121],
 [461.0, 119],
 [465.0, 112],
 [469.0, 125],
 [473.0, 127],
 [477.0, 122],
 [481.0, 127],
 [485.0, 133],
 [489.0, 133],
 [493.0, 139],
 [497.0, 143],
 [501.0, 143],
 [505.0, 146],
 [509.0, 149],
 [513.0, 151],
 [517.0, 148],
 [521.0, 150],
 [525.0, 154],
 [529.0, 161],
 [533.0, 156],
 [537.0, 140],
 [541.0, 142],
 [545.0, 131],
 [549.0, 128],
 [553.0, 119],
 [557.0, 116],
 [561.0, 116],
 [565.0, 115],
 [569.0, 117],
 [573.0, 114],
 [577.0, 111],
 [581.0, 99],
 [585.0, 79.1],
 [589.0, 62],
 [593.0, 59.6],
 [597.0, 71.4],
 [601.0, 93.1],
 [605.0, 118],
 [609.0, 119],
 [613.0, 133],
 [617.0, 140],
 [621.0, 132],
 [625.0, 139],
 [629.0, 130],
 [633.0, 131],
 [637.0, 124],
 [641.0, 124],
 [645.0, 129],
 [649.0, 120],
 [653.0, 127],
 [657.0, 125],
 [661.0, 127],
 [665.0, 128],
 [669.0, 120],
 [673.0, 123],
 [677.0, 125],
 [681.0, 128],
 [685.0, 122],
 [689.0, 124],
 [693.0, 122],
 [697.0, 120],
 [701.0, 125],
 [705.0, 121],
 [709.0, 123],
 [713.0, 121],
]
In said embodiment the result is 3.2 deg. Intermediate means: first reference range 137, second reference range 128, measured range 121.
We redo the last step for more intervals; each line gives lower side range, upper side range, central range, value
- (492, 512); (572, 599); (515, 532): -3.26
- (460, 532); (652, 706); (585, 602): 7.75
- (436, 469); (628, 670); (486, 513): -4.29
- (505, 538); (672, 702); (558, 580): 4.50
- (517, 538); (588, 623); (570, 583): 1.45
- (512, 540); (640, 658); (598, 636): 2.01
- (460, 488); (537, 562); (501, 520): -3.42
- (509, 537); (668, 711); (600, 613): 2.14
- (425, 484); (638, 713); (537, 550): -1.05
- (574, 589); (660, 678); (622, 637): -2.97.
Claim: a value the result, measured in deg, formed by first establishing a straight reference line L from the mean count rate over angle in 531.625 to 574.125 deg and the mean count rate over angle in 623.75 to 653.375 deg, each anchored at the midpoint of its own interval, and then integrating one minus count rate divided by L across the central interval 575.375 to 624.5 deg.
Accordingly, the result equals 9.6 deg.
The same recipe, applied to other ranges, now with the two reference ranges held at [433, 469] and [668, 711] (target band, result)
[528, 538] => -2.4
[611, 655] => -2.4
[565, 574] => 0.6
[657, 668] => -0.3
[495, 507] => -2.0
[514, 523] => -1.9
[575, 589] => 3.6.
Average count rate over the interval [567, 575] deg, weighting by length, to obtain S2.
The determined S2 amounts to 116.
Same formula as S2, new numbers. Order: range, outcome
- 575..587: 96.4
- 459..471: 119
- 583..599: 68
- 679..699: 123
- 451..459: 123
